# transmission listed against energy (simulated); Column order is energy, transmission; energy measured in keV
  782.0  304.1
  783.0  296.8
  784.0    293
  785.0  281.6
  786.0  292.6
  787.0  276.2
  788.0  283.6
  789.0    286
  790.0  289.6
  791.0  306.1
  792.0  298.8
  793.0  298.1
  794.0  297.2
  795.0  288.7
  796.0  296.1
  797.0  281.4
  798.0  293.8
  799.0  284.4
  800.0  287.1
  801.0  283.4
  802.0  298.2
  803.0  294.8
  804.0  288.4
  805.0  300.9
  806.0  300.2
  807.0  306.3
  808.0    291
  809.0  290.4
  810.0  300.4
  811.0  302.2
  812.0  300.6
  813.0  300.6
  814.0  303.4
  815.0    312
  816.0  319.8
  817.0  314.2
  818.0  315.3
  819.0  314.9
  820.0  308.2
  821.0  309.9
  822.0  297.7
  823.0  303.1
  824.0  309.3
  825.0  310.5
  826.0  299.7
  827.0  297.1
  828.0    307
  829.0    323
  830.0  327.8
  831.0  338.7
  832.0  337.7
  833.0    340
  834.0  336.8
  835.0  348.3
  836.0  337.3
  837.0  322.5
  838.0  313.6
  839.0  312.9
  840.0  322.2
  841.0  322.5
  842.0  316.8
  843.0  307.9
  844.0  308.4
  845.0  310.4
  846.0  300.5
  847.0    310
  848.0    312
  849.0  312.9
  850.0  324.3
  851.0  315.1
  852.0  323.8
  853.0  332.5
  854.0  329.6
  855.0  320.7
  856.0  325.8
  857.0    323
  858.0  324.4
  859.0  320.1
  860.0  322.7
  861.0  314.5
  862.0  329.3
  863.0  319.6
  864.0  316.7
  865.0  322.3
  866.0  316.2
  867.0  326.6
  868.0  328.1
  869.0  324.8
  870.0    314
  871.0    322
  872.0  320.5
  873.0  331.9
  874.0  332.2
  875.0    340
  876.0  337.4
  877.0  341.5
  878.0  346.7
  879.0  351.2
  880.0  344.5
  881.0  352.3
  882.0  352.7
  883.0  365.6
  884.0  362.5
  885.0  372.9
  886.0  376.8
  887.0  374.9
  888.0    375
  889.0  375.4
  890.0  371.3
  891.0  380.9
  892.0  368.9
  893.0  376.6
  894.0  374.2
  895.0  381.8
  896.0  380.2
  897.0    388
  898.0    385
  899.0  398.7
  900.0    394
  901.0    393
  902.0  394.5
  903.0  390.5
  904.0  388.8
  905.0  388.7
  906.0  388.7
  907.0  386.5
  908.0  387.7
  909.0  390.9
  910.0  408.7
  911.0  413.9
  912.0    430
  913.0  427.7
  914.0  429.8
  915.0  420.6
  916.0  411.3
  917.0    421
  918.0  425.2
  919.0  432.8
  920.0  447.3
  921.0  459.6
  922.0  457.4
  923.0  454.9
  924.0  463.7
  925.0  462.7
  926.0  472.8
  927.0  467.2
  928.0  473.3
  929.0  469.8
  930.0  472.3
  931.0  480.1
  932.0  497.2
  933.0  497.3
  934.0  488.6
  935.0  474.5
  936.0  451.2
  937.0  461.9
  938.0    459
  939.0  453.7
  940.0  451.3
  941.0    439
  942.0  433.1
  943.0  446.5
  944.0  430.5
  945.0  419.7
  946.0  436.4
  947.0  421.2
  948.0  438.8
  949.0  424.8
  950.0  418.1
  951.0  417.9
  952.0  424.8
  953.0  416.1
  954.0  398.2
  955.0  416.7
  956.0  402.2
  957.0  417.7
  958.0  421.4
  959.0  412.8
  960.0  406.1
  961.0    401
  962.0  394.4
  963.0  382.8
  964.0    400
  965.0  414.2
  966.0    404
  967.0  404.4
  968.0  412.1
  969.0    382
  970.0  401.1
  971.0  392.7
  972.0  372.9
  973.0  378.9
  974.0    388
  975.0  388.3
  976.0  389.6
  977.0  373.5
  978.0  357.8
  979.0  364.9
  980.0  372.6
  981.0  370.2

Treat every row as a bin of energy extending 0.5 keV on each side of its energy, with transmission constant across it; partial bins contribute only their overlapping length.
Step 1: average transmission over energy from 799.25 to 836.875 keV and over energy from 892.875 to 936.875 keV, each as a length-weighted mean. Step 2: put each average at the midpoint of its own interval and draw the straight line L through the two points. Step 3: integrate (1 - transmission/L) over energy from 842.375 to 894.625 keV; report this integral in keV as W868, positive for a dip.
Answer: 4.9 keV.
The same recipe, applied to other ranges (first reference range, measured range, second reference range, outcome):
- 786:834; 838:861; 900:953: 2.0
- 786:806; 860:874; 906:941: 2.0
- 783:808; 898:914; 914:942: 1.1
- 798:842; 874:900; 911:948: 1.9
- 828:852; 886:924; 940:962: -2.2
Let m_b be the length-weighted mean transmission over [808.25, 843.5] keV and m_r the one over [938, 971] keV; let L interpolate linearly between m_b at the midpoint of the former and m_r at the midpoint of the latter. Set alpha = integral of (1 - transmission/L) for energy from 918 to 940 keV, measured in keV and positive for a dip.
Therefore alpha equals -3.8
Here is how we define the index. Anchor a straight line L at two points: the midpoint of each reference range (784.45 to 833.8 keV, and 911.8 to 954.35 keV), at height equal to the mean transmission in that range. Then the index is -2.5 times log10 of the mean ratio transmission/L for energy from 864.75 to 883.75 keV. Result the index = 0.13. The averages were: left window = 302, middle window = 336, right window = 446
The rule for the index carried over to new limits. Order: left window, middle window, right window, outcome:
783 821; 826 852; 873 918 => 0.03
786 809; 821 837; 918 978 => 0.00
